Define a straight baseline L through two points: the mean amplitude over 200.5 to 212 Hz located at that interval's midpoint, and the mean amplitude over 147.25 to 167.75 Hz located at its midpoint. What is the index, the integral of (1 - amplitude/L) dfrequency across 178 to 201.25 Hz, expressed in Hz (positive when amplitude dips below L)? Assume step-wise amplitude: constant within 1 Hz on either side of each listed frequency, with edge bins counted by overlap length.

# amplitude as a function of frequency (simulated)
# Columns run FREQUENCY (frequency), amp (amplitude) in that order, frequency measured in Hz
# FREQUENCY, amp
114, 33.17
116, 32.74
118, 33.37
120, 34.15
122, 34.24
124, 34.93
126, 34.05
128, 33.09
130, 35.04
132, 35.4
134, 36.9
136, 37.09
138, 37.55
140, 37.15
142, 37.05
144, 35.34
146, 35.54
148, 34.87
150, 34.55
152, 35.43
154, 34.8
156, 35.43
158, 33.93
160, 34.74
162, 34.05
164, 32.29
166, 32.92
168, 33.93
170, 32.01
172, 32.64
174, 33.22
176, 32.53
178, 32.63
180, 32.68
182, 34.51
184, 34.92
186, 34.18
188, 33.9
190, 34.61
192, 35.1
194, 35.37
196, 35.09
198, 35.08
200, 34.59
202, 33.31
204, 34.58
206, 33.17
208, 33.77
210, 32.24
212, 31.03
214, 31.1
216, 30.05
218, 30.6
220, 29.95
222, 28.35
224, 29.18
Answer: -0.6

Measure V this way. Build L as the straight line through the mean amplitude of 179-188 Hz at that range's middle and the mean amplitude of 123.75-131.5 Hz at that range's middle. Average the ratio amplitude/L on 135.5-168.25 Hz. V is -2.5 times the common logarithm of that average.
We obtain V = -0.03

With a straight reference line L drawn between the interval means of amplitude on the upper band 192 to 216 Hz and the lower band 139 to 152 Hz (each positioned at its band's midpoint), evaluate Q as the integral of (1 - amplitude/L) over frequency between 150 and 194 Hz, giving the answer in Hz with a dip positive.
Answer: 1.0 Hz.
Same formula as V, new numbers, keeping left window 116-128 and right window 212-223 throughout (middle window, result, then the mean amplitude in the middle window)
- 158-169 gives -0.044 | 33.6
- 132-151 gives -0.095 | 36.2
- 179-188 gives -0.086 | 34.1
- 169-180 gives -0.026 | 32.6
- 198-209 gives -0.112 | 34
